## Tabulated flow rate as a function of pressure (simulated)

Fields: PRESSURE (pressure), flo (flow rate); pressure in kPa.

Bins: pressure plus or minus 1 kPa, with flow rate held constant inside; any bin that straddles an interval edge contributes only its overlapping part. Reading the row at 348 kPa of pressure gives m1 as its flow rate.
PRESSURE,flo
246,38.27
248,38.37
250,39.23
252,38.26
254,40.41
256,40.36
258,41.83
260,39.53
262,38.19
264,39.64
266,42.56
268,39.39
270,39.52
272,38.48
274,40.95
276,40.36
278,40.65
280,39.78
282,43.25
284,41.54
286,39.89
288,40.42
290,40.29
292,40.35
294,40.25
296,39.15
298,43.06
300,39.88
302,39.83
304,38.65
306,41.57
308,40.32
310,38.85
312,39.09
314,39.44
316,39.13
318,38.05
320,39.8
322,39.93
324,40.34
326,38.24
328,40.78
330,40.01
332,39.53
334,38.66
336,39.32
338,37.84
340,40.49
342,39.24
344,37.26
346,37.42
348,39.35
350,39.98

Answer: 39.35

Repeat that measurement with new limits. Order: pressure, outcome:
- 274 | 40.95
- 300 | 39.88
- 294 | 40.25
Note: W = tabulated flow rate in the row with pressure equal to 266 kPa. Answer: 42.56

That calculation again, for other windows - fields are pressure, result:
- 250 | 39.23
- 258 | 41.83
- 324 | 40.34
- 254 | 40.41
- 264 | 39.64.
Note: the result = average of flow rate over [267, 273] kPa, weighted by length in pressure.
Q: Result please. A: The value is 39.1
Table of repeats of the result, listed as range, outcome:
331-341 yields 39.2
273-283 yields 41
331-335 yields 39.1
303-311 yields 39.8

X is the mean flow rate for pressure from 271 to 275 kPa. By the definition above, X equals 39.7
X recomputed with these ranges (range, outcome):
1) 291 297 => 39.9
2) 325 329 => 39.5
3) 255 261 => 40.6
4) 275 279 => 40.5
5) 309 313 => 39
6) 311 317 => 39.2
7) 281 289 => 41.3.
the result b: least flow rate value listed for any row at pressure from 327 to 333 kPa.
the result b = 39.53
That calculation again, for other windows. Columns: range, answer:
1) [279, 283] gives 39.78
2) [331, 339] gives 37.84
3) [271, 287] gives 38.48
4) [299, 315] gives 38.65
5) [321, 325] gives 39.93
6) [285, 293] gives 39.89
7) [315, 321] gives 38.05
